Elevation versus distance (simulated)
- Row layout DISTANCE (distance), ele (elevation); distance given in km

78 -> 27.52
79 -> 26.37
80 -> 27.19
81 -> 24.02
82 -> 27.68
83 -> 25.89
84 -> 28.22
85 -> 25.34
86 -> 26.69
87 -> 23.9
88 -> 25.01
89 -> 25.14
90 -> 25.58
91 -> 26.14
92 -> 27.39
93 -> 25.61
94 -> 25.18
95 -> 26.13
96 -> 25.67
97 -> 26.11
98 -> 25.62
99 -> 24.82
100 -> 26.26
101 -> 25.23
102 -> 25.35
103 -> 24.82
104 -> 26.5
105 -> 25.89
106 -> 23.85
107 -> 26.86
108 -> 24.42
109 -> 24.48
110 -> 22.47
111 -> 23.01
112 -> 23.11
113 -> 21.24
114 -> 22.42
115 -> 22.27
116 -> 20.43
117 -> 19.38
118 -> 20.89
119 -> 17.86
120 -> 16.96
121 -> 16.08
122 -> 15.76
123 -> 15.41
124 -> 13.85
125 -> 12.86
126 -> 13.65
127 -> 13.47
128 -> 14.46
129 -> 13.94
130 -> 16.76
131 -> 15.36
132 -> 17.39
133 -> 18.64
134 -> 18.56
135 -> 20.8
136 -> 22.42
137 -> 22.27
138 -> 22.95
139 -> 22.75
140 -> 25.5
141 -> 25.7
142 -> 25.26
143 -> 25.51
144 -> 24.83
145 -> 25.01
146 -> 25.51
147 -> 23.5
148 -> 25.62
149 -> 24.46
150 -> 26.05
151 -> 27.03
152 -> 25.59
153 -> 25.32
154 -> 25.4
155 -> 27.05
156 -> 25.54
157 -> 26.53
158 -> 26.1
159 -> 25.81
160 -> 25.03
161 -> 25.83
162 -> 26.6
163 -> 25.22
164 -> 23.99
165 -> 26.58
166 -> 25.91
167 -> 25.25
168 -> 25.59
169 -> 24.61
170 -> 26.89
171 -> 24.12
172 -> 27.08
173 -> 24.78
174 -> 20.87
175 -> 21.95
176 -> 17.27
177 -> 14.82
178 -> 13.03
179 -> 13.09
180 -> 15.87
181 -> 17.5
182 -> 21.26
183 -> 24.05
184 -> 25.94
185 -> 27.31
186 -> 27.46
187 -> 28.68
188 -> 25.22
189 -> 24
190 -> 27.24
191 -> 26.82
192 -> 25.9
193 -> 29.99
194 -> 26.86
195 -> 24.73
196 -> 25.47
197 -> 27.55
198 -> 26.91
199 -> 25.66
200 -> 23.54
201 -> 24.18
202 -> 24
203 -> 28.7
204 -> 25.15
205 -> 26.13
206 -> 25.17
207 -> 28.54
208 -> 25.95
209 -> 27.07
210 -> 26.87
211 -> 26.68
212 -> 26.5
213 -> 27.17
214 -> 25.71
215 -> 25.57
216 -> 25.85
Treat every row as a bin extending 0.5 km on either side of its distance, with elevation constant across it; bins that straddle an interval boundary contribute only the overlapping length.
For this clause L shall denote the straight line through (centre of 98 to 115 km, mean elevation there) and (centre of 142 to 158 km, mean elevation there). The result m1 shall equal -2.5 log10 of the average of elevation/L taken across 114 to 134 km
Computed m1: 0.42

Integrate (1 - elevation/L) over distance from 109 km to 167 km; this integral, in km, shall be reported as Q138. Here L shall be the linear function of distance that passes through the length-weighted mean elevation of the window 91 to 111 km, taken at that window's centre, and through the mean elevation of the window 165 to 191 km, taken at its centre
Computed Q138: 5.2 km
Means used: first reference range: 25.4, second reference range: 22.9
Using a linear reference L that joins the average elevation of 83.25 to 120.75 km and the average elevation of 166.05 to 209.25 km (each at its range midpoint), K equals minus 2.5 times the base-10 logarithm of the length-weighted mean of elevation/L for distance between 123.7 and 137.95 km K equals 0.38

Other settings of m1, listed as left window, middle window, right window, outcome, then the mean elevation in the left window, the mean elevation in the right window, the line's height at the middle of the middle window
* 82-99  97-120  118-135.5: -0.12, 25.9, 16.1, 21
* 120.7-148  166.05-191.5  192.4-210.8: 0.05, 19.7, 26.3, 24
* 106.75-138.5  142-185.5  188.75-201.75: -0.05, 19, 26.1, 23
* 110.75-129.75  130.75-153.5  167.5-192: -0.19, 17.7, 22.8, 19.5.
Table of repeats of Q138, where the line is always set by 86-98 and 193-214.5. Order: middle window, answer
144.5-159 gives 0.18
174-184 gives 3.02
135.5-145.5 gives 0.65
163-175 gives 0.51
